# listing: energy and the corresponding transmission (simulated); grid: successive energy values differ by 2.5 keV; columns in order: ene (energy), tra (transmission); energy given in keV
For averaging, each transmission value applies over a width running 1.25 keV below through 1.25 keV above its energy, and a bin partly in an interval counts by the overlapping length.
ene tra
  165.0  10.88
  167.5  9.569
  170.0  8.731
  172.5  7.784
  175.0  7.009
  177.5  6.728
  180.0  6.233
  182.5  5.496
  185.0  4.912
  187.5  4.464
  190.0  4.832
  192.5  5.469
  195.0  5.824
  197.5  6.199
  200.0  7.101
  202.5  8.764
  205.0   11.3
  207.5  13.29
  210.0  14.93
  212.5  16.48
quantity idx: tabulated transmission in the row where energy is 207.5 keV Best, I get 13.29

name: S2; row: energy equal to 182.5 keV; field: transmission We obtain 5.496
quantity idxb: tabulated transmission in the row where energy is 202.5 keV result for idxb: 8.764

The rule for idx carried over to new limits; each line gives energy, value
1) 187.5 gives 4.464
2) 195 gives 5.824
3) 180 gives 6.233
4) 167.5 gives 9.569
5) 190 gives 4.832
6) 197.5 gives 6.199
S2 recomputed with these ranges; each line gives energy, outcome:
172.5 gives 7.784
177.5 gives 6.728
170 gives 8.731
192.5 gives 5.469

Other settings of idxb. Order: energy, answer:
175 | 7.009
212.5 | 16.48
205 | 11.3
